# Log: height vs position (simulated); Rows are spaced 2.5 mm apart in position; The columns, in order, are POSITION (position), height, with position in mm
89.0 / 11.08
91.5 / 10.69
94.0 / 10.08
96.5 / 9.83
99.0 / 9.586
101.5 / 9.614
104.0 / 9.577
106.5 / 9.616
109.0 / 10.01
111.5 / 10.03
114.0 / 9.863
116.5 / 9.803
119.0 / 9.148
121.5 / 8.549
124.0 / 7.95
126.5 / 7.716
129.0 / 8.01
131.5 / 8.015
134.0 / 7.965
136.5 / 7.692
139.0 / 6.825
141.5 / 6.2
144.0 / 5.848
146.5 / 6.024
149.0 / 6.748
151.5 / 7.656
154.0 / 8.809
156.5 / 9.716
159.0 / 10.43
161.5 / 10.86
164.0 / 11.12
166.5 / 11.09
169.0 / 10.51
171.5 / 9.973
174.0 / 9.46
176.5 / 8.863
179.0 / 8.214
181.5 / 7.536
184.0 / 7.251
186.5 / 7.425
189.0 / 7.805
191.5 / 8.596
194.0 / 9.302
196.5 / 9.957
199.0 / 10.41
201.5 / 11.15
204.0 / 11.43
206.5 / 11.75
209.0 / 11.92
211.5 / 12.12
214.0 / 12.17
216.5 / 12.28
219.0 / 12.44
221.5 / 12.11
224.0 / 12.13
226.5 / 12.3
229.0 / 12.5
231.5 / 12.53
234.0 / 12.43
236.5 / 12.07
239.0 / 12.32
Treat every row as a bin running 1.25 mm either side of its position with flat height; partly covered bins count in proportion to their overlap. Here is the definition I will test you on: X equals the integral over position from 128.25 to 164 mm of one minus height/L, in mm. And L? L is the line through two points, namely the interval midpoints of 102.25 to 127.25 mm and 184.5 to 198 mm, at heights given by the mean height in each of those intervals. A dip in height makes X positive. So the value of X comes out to 3.76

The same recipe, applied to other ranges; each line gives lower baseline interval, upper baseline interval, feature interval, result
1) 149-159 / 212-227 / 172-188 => 3.0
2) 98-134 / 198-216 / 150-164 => 0.9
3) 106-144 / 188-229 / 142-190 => 5.3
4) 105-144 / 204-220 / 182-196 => 3.7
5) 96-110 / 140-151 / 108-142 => -2.1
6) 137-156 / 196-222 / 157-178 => -4.2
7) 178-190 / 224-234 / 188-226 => -3.8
